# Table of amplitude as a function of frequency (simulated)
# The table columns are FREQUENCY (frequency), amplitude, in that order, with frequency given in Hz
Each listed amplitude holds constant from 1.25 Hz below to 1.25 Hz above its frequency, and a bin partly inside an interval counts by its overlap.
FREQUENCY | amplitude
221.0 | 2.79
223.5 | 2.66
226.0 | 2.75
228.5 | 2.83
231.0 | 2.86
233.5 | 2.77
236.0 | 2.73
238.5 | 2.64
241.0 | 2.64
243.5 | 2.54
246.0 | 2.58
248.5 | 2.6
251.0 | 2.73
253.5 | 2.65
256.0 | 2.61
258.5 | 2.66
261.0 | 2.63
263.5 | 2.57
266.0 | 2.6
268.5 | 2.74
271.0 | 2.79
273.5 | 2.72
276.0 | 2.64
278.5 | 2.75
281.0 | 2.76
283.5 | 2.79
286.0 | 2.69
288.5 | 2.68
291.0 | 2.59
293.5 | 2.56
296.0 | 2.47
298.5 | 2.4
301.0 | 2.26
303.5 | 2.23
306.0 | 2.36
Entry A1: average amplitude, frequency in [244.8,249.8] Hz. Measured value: 2.59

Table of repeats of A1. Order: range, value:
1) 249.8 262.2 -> 2.66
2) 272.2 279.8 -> 2.7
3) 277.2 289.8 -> 2.73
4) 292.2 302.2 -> 2.42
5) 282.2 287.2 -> 2.74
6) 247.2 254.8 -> 2.66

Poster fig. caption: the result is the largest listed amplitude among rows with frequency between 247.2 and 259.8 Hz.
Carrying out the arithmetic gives 2.73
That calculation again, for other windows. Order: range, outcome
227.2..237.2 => 2.86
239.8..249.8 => 2.64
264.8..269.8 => 2.74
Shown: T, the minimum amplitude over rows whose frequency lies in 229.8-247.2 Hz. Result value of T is 2.54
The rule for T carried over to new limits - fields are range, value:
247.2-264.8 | 2.57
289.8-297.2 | 2.47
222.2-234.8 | 2.66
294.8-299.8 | 2.4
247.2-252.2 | 2.6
